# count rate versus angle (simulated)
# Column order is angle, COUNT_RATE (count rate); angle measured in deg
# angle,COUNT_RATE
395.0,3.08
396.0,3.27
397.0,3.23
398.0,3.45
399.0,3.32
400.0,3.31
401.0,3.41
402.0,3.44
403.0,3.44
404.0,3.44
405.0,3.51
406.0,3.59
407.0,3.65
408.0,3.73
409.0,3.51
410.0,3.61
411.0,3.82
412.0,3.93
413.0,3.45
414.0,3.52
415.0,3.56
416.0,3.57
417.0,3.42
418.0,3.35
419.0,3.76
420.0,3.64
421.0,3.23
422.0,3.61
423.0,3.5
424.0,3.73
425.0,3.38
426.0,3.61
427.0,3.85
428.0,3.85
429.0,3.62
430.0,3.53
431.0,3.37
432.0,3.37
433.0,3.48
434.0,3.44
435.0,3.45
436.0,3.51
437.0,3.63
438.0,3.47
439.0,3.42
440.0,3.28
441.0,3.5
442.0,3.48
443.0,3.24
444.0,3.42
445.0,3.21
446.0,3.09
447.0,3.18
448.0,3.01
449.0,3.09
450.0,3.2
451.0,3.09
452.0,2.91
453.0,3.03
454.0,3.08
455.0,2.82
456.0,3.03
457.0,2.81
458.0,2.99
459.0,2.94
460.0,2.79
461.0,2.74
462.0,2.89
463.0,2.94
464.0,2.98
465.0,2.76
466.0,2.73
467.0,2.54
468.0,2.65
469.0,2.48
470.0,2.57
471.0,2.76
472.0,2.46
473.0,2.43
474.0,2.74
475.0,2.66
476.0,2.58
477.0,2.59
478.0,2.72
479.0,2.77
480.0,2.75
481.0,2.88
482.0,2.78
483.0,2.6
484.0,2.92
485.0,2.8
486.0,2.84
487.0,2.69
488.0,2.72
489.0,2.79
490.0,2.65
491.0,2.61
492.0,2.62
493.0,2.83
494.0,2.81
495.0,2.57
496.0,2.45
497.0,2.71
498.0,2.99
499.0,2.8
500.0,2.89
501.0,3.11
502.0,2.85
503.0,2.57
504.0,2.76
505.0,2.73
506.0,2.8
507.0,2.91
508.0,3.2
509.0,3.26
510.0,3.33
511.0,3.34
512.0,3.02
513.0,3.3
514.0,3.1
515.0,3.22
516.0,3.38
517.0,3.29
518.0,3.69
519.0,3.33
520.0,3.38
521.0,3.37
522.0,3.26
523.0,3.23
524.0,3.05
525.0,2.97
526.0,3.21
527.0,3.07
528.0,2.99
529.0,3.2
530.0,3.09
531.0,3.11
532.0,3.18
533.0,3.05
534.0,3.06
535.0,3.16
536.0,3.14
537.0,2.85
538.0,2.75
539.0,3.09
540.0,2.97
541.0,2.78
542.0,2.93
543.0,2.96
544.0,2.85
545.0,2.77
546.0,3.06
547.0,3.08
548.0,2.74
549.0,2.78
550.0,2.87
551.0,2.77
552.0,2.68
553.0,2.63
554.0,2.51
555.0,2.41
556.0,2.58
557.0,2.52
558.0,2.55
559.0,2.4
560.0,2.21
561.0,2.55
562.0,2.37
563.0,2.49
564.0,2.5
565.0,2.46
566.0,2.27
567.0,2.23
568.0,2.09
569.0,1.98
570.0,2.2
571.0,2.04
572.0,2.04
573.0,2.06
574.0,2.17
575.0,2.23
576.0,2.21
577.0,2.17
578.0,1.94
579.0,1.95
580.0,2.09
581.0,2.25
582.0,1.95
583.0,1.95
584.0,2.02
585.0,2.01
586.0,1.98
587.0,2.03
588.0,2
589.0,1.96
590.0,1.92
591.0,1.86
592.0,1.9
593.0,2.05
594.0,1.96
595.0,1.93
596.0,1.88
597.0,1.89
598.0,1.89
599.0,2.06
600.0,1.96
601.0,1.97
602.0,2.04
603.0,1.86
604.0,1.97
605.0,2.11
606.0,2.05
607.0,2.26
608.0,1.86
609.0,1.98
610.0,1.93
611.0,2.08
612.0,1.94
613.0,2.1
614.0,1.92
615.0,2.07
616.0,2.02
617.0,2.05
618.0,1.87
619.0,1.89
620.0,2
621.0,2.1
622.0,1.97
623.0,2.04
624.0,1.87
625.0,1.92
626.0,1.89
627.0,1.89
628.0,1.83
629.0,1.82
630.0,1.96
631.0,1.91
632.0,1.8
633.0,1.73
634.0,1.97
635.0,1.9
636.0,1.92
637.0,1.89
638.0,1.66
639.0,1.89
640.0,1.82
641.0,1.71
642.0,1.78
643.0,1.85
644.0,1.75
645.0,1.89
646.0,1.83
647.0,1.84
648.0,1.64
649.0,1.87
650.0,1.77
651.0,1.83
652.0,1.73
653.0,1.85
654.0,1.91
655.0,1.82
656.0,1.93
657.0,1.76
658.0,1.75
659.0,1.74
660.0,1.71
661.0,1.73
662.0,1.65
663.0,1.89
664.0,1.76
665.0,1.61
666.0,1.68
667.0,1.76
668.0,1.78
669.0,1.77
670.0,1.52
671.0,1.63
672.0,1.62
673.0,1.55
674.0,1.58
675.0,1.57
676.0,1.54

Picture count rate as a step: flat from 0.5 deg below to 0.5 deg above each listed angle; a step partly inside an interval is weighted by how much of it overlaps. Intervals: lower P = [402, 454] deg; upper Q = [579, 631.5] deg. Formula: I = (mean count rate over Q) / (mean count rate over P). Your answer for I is 0.57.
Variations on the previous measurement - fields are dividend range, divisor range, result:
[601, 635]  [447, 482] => 0.70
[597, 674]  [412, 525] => 0.60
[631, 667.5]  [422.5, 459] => 0.54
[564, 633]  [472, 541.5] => 0.68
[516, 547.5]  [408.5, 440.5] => 0.87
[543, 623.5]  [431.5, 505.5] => 0.75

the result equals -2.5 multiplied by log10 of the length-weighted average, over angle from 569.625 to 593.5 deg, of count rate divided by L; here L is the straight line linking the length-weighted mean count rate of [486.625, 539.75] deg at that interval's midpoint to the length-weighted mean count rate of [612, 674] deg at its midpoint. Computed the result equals 0.17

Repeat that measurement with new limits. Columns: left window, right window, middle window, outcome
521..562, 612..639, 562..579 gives 0.16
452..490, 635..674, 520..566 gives -0.20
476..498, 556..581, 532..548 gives -0.22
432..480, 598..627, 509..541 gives -0.23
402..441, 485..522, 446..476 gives 0.15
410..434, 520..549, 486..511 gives 0.14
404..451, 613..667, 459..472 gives 0.17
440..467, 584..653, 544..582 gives -0.05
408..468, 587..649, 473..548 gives -0.08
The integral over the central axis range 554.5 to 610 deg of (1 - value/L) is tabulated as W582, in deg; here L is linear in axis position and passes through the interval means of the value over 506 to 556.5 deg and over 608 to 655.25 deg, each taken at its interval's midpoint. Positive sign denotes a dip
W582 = 7.7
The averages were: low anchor 3.04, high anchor 1.89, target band 2.11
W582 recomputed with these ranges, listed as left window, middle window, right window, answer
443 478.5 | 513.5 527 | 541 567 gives -2.7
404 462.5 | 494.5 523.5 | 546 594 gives -3.2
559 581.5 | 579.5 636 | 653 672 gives 1.5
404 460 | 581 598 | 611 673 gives 2.0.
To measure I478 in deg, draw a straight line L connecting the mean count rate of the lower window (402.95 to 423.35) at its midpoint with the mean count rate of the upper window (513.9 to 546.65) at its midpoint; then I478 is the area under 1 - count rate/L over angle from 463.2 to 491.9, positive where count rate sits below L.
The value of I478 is 5.3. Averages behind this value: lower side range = 3.57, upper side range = 3.11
